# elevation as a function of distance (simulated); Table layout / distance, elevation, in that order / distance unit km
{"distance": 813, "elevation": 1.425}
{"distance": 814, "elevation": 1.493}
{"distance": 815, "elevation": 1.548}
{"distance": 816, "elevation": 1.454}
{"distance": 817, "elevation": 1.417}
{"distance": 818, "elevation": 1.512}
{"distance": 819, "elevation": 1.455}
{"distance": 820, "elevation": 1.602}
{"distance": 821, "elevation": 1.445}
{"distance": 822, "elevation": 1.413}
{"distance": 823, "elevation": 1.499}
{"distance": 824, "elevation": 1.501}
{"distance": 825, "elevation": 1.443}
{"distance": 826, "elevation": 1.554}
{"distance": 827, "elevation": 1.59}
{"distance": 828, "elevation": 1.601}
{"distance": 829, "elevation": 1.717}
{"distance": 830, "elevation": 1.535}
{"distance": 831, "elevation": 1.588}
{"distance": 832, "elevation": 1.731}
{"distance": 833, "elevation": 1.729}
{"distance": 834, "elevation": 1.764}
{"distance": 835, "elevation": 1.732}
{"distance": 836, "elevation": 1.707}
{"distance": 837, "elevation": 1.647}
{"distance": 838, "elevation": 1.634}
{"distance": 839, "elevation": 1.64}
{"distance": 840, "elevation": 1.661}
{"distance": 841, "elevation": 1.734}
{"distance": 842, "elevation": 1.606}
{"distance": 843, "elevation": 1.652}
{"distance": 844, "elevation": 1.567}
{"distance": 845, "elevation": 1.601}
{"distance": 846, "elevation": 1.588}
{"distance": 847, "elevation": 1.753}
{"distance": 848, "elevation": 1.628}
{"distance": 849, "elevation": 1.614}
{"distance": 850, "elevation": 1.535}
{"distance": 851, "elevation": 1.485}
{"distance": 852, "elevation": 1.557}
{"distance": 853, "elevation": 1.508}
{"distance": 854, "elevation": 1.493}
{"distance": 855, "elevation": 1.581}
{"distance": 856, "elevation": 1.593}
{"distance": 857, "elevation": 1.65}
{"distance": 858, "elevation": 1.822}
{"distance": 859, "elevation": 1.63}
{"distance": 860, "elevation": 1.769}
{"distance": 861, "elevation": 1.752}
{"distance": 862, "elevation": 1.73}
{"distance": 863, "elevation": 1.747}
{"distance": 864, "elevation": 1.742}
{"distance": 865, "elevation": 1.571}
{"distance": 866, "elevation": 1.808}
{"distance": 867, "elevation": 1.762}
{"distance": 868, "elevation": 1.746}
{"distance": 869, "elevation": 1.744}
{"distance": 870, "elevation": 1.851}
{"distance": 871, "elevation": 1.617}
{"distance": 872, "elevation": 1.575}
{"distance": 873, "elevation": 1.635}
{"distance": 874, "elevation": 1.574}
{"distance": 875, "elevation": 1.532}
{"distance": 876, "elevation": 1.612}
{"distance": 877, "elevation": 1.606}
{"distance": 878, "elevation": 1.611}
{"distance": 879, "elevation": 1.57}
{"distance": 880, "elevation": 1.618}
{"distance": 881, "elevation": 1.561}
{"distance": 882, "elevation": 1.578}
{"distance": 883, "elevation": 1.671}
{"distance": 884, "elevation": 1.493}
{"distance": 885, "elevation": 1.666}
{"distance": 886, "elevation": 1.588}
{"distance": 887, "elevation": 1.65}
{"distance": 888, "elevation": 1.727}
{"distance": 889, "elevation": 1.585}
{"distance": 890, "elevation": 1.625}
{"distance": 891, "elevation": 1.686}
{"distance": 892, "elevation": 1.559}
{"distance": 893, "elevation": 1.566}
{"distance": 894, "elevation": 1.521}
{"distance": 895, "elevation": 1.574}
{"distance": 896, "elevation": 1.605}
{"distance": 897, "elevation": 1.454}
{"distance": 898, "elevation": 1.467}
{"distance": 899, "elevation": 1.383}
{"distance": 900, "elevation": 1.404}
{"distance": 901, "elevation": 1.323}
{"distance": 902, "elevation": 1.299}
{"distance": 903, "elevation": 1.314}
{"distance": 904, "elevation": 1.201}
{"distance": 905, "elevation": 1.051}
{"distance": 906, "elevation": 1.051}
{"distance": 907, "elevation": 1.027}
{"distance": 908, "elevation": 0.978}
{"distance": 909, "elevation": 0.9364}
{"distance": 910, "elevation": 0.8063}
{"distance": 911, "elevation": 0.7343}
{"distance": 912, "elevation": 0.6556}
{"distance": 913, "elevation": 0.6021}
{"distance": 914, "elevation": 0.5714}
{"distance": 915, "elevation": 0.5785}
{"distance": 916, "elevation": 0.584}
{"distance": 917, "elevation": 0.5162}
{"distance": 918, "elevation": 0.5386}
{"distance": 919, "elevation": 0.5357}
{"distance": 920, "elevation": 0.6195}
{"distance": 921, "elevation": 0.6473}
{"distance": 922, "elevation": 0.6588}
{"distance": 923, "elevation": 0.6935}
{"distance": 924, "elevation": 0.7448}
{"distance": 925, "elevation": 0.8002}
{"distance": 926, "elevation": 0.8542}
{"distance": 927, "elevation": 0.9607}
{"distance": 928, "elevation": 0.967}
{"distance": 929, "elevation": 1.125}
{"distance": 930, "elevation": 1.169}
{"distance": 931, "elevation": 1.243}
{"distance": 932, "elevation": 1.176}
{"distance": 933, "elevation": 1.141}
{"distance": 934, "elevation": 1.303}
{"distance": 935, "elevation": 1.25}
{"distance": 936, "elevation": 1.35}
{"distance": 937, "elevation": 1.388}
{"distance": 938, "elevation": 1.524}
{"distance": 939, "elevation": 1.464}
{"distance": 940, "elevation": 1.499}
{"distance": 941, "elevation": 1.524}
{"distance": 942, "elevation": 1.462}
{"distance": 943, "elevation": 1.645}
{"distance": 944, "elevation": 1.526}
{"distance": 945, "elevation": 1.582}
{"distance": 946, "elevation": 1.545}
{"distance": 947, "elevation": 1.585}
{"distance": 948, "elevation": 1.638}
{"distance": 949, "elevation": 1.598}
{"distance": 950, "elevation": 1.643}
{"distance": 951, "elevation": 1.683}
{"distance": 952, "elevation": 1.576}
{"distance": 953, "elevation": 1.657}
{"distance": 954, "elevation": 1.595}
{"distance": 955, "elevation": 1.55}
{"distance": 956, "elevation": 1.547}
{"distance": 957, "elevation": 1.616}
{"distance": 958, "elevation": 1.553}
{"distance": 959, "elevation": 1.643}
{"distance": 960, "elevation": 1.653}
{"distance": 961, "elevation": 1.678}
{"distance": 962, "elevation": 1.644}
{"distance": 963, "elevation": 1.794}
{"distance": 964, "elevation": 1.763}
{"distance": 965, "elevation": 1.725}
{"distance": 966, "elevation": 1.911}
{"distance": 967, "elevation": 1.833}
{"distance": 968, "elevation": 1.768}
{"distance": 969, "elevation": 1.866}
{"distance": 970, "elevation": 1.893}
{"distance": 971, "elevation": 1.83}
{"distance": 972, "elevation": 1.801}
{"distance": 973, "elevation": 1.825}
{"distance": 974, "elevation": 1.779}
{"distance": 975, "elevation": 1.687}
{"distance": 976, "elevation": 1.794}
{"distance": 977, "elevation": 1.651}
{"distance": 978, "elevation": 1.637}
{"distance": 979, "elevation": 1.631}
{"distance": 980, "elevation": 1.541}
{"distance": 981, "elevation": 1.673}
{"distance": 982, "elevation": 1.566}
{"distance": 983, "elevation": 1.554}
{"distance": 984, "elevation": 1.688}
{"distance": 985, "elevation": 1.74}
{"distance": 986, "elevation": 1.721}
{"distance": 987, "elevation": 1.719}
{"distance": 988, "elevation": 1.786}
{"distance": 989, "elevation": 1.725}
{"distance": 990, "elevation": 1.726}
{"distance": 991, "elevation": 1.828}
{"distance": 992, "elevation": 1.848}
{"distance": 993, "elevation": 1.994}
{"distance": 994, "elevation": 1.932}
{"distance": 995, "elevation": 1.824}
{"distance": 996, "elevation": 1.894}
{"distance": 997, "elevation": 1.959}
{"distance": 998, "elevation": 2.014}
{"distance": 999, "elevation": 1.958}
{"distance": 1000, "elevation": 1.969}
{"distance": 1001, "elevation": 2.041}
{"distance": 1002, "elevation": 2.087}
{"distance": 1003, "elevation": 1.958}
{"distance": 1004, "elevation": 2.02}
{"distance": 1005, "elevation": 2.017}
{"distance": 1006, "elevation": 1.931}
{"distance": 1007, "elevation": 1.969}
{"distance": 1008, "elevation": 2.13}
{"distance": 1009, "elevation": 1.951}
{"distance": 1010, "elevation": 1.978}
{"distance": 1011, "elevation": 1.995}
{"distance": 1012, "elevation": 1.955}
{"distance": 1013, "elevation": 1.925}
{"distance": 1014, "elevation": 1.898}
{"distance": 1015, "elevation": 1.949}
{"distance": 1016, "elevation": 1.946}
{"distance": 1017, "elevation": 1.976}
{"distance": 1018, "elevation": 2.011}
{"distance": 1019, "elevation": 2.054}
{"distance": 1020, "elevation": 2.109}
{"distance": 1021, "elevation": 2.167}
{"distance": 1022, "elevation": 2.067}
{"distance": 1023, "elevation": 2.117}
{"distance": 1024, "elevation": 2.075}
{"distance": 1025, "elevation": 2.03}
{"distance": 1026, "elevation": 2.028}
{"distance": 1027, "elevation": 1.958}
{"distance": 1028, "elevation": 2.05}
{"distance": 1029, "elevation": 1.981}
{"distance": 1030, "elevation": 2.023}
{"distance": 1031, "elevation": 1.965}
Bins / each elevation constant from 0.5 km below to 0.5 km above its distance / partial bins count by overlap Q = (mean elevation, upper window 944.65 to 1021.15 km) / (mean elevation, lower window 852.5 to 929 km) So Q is 1.4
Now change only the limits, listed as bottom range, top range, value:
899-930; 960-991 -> 1.98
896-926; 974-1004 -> 1.97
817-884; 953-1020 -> 1.12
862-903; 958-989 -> 1.08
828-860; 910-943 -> 0.59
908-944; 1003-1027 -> 2.04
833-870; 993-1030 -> 1.20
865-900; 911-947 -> 0.65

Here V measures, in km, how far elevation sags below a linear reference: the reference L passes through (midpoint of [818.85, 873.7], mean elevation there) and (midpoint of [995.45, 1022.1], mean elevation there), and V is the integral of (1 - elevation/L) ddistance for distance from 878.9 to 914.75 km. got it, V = 8.5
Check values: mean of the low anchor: 1.63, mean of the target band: 1.33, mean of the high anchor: 2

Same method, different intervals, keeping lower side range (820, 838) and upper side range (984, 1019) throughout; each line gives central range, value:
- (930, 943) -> 3.2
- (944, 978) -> 2.9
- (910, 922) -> 7.8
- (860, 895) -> 0.9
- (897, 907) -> 2.7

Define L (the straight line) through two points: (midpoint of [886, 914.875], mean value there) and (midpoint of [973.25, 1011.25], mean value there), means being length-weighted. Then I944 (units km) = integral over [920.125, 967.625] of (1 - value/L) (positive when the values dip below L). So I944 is 4.5 km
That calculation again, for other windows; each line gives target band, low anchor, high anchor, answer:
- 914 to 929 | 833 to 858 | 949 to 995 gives 8.7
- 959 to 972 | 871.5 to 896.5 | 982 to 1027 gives 0.4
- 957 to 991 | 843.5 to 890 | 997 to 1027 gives 3.4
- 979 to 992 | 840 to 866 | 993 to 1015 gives 1.6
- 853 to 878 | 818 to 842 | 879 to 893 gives -0.9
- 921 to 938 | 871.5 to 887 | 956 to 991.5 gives 6.2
